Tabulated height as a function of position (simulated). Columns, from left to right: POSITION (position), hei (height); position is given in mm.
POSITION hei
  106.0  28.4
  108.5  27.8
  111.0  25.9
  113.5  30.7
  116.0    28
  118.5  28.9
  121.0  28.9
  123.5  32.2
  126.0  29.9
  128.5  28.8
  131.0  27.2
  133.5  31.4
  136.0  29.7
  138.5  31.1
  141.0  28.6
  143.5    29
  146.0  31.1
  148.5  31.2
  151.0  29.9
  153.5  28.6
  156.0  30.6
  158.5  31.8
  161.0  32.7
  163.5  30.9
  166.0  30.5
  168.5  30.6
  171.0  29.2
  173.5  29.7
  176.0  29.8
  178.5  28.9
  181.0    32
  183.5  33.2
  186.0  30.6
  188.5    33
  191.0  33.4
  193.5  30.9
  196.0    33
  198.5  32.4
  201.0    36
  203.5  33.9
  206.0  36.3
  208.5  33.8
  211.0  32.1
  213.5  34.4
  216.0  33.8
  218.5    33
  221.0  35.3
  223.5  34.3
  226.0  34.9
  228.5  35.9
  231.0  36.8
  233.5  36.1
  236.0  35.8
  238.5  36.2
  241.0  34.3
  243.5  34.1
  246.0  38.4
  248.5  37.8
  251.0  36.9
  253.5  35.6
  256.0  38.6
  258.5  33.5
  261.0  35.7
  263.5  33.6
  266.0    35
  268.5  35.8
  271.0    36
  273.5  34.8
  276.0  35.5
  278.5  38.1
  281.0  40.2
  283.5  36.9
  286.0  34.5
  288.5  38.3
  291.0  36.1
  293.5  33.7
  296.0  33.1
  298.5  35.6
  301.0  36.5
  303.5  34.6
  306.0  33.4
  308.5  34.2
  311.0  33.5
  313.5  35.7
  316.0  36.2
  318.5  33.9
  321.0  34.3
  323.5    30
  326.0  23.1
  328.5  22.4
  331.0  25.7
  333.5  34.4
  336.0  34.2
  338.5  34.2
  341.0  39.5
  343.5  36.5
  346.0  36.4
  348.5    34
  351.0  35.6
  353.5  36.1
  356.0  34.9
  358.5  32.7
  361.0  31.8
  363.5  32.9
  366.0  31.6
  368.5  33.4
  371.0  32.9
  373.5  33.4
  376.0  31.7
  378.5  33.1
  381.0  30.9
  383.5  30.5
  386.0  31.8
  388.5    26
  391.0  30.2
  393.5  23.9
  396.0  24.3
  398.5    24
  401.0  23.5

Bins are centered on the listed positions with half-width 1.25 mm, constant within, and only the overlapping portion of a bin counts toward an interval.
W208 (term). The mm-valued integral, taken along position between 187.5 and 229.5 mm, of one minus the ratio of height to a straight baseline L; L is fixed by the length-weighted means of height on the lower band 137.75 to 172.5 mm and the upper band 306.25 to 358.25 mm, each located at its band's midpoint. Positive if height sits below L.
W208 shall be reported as -3.6 mm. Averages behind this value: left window 30.4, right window 33.2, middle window 33.9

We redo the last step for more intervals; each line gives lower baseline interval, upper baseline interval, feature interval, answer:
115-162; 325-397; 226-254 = -4.88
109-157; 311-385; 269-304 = -4.53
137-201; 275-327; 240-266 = -1.93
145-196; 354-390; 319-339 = 1.28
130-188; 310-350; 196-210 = -1.49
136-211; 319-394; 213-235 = -2.34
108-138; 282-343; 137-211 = -2.65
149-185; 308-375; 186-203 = -1.08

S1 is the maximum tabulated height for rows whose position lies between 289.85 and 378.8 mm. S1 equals 39.5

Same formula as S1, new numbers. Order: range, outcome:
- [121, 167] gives 32.7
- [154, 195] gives 33.4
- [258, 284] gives 40.2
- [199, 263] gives 38.6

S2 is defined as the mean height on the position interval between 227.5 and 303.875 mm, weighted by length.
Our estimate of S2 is 36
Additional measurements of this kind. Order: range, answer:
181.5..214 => 33.3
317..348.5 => 32.2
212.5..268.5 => 35.5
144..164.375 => 30.8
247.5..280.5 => 36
